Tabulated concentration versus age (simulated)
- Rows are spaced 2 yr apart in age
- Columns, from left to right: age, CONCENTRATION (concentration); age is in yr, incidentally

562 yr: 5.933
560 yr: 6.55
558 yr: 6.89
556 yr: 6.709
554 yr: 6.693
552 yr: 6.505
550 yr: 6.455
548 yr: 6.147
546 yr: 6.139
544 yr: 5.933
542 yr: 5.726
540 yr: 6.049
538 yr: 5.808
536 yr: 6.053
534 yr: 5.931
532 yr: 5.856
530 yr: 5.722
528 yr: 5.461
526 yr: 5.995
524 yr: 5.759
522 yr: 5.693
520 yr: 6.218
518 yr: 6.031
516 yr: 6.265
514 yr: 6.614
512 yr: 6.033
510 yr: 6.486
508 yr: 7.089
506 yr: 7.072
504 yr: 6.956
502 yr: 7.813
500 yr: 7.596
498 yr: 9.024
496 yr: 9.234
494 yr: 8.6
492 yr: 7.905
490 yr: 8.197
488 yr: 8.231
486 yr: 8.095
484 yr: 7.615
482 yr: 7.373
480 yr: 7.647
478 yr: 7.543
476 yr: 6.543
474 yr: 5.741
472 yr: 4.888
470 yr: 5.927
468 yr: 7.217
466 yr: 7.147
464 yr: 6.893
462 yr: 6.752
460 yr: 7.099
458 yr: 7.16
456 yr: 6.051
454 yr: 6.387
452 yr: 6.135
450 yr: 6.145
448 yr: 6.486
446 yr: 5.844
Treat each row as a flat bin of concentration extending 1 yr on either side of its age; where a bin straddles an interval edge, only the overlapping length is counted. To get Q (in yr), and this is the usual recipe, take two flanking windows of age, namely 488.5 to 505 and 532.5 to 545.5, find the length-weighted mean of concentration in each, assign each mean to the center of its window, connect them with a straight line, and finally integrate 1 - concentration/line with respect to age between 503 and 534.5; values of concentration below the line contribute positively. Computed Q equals 3.6 yr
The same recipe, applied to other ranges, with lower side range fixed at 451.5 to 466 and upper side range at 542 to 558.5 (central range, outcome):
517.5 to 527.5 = 0.87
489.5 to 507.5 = -4.00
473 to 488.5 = -1.65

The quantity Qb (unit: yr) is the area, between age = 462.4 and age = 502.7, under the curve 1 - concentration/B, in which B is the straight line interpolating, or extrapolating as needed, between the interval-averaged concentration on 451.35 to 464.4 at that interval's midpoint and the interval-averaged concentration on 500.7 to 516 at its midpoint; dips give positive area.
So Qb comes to -4.2 yr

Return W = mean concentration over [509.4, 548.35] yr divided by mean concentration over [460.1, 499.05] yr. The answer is 0.81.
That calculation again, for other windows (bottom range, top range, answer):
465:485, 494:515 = 1.10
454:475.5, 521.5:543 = 0.90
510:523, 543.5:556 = 1.03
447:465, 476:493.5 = 1.18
